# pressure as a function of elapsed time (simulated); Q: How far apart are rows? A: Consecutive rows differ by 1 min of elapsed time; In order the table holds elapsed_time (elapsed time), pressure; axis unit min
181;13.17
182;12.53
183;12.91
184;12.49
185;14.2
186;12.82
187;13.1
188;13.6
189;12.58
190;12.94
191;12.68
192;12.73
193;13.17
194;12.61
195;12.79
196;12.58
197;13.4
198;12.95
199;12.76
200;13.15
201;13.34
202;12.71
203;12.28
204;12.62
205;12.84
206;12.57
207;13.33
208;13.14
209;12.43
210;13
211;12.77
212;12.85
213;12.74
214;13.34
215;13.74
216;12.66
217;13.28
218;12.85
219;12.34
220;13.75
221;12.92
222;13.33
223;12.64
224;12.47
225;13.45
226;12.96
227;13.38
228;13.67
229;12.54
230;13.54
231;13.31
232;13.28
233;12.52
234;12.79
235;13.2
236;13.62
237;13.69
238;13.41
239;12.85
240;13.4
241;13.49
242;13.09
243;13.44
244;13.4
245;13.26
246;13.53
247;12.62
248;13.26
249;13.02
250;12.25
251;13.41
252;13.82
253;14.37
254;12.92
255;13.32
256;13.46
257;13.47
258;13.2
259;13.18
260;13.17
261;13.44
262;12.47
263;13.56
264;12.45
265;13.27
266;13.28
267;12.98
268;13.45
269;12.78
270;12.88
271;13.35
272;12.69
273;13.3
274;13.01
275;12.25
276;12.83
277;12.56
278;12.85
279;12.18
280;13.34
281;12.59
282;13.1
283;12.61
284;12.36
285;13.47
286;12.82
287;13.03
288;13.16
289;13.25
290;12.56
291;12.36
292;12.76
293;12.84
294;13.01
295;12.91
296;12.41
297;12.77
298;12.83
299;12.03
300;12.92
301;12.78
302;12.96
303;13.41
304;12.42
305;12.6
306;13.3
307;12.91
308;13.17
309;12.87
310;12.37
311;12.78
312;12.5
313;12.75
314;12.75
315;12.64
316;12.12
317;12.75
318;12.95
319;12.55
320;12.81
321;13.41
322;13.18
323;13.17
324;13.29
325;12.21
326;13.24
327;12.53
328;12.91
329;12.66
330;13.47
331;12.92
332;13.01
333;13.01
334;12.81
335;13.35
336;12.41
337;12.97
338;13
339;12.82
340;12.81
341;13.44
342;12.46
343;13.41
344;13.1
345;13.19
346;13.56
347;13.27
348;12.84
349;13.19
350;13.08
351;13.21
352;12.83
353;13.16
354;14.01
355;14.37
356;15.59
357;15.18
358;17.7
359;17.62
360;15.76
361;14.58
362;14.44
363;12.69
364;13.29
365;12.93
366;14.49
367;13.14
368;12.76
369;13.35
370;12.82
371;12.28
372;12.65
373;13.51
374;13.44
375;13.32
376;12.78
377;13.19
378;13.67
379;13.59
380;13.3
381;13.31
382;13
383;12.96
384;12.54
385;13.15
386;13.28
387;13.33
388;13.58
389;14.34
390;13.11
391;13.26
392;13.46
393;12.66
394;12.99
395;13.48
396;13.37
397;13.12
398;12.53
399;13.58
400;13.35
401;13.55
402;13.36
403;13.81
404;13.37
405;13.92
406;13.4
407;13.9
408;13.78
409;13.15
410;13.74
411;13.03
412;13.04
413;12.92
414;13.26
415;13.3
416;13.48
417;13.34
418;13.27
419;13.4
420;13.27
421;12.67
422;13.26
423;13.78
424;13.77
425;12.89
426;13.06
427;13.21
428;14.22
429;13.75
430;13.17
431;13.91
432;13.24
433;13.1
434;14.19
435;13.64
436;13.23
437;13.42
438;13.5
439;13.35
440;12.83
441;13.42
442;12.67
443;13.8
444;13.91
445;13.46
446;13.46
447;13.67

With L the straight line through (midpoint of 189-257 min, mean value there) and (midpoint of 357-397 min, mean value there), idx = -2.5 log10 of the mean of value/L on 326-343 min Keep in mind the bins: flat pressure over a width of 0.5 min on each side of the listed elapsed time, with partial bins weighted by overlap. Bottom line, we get 0.04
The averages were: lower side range 13.1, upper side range 13.6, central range 12.9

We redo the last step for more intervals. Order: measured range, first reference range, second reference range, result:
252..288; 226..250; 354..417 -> 0.020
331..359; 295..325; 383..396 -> -0.044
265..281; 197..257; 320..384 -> 0.025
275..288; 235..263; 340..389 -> 0.047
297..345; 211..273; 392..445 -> 0.032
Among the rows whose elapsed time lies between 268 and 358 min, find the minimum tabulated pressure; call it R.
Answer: 12.03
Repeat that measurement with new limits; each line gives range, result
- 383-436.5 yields 12.53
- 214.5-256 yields 12.25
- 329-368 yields 12.41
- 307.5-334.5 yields 12.12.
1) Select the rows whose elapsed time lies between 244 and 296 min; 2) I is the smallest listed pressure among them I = 12.18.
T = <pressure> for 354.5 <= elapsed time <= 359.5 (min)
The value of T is 16.1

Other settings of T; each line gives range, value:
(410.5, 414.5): 13.1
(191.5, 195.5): 12.8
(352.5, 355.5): 13.8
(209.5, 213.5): 12.8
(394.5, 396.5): 13.4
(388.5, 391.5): 13.6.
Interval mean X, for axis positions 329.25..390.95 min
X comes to 13.5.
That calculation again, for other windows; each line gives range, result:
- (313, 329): 12.8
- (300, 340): 12.9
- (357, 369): 14.5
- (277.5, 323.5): 12.8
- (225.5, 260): 13.3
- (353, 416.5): 13.6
